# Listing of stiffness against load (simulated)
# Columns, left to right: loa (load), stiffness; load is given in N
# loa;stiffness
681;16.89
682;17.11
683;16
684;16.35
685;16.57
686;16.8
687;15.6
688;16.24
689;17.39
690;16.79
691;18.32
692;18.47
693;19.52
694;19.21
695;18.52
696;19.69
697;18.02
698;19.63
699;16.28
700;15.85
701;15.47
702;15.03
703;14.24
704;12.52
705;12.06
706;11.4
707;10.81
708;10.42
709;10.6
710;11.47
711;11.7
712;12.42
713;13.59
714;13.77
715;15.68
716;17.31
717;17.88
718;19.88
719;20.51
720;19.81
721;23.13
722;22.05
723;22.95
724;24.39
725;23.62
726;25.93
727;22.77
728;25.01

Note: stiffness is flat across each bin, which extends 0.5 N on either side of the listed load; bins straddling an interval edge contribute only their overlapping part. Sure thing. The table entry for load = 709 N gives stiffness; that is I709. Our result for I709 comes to 10.6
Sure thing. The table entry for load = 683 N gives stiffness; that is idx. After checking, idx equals 16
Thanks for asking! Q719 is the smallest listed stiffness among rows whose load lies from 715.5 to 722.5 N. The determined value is 17.31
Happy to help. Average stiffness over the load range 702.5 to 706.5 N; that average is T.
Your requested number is 12.6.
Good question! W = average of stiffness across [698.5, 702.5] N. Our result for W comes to 15.7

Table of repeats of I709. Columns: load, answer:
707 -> 10.81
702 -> 15.03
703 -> 14.24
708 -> 10.42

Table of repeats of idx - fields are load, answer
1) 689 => 17.39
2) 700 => 15.85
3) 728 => 25.01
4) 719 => 20.51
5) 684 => 16.35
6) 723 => 22.95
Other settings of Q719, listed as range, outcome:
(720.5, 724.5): 22.05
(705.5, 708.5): 10.42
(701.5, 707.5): 10.81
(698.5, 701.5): 15.47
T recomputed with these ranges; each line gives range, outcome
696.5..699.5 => 18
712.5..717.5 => 15.6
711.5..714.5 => 13.3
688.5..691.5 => 17.5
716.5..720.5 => 19.5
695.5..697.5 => 18.9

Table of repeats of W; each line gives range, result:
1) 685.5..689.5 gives 16.5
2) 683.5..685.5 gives 16.5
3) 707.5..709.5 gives 10.5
